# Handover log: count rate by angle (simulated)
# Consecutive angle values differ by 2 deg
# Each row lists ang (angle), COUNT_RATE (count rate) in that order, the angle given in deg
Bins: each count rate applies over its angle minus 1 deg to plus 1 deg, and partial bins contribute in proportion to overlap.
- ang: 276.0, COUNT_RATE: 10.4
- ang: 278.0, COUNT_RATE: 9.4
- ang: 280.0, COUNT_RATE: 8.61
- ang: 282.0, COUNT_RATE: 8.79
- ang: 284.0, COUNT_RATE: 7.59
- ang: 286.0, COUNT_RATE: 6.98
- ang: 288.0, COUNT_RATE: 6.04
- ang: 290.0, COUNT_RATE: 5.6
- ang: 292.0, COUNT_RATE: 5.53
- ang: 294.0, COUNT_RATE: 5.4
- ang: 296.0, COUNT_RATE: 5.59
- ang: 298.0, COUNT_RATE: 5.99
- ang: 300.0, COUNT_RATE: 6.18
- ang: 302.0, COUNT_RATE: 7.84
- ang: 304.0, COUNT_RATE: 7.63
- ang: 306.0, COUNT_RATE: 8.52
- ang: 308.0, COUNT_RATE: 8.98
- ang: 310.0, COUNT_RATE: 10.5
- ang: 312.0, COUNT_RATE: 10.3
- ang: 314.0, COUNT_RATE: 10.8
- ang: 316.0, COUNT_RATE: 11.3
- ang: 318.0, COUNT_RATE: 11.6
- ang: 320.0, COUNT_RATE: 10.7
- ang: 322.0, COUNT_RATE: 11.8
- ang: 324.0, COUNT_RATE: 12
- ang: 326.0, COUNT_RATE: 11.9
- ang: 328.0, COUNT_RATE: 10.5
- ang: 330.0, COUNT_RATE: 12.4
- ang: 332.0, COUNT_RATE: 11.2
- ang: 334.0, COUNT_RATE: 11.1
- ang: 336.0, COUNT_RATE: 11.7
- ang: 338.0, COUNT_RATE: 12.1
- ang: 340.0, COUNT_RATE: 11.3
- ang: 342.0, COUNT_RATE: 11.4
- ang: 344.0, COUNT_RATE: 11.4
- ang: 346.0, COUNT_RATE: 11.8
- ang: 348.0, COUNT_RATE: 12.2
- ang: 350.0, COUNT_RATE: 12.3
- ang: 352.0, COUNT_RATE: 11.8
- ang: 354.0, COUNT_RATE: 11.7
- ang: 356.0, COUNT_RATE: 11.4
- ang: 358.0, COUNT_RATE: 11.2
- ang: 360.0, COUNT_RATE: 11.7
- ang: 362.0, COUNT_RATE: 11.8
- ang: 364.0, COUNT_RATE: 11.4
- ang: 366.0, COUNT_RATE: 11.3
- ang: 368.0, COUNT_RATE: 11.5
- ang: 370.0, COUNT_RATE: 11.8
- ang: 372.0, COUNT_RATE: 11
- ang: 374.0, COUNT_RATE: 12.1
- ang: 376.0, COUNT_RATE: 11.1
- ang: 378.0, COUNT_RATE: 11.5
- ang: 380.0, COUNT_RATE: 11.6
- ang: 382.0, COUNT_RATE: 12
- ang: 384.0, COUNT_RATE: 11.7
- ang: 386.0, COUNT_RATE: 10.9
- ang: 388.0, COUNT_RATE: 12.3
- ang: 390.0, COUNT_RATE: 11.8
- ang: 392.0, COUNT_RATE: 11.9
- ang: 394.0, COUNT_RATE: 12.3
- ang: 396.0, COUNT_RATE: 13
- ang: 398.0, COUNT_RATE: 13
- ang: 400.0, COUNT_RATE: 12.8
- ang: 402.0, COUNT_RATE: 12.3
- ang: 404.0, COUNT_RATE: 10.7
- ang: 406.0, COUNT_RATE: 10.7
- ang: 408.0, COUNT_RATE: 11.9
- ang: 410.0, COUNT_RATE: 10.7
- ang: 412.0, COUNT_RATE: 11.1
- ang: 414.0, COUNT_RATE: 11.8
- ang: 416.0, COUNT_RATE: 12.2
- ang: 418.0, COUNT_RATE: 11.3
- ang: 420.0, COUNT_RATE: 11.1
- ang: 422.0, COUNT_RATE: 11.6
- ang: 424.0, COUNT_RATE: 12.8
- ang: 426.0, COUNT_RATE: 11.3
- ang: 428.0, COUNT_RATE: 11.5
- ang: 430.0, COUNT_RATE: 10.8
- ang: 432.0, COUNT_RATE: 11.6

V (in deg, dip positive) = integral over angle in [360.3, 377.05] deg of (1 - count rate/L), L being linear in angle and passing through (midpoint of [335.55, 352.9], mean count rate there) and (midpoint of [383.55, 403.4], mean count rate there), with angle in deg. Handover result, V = 0.7 deg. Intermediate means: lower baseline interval 11.8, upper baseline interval 12.2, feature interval 11.5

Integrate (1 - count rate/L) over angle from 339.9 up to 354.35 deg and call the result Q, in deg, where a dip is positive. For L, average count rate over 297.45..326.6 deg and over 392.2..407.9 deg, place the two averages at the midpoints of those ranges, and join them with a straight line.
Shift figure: -1.45 deg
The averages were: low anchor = 9.76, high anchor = 12.1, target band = 11.8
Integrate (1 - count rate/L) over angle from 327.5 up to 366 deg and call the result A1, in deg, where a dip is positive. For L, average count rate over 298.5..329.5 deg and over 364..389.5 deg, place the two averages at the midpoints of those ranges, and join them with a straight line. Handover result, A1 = -2.8 deg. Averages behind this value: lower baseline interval 10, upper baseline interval 11.6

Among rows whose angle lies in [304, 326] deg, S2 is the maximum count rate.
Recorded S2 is 12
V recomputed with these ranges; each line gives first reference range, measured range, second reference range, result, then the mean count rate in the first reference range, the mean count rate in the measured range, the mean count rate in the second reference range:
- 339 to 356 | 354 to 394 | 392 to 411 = 0.75 deg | 11.7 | 11.6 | 11.9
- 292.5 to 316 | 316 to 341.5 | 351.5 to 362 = -4.84 deg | 8.06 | 11.5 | 11.6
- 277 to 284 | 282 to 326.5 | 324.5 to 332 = 7.48 deg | 8.74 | 8.55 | 11.6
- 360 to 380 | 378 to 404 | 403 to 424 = -1.37 deg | 11.5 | 12.1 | 11.4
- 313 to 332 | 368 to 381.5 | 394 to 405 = 0.59 deg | 11.4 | 11.5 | 12.4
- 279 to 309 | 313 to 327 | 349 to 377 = -4.34 deg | 7.02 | 11.4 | 11.6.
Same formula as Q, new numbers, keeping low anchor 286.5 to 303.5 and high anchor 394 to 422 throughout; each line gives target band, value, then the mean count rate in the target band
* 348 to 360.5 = -3.7 deg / 11.7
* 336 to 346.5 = -4.0 deg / 11.6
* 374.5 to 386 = -1.3 deg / 11.5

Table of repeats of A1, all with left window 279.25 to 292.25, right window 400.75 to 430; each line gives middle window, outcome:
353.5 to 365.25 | -2.38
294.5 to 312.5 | -0.23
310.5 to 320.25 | -3.44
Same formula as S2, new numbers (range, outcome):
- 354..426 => 13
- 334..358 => 12.3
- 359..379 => 12.1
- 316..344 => 12.4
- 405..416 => 12.2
